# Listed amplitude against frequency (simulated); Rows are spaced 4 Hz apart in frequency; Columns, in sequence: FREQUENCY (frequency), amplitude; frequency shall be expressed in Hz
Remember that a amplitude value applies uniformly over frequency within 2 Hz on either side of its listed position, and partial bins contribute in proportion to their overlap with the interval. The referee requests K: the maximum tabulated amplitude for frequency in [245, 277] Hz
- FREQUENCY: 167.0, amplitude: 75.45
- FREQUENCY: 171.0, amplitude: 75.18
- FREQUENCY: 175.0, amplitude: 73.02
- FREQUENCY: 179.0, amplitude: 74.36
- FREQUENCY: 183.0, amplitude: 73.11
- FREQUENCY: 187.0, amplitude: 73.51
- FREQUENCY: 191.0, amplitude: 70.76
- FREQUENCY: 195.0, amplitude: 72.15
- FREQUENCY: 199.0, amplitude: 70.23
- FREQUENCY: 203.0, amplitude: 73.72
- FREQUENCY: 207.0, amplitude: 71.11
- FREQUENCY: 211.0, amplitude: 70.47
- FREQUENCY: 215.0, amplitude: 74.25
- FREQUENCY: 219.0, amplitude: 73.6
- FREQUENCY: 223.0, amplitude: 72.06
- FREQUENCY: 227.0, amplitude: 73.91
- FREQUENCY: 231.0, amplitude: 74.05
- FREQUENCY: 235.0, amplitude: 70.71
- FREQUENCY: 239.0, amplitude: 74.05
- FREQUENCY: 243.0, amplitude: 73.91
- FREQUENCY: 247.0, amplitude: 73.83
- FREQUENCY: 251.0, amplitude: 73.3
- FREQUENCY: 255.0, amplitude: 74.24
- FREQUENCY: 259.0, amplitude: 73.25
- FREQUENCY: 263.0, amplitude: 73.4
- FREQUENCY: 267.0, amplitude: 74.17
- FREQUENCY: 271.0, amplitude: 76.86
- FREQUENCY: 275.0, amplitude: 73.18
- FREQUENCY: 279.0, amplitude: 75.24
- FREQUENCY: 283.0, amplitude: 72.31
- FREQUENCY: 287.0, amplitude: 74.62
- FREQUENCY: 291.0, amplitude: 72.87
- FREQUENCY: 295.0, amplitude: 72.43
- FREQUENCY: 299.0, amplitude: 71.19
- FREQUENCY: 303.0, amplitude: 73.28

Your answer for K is 76.86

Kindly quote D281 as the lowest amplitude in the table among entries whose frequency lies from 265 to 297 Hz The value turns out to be 72.31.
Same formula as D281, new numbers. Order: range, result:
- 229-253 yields 70.71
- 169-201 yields 70.23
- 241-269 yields 73.25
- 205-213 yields 70.47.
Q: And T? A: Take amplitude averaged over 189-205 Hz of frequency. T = 71.7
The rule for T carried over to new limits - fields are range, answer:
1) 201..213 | 71.8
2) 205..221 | 72.4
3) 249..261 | 73.6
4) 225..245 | 73.3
